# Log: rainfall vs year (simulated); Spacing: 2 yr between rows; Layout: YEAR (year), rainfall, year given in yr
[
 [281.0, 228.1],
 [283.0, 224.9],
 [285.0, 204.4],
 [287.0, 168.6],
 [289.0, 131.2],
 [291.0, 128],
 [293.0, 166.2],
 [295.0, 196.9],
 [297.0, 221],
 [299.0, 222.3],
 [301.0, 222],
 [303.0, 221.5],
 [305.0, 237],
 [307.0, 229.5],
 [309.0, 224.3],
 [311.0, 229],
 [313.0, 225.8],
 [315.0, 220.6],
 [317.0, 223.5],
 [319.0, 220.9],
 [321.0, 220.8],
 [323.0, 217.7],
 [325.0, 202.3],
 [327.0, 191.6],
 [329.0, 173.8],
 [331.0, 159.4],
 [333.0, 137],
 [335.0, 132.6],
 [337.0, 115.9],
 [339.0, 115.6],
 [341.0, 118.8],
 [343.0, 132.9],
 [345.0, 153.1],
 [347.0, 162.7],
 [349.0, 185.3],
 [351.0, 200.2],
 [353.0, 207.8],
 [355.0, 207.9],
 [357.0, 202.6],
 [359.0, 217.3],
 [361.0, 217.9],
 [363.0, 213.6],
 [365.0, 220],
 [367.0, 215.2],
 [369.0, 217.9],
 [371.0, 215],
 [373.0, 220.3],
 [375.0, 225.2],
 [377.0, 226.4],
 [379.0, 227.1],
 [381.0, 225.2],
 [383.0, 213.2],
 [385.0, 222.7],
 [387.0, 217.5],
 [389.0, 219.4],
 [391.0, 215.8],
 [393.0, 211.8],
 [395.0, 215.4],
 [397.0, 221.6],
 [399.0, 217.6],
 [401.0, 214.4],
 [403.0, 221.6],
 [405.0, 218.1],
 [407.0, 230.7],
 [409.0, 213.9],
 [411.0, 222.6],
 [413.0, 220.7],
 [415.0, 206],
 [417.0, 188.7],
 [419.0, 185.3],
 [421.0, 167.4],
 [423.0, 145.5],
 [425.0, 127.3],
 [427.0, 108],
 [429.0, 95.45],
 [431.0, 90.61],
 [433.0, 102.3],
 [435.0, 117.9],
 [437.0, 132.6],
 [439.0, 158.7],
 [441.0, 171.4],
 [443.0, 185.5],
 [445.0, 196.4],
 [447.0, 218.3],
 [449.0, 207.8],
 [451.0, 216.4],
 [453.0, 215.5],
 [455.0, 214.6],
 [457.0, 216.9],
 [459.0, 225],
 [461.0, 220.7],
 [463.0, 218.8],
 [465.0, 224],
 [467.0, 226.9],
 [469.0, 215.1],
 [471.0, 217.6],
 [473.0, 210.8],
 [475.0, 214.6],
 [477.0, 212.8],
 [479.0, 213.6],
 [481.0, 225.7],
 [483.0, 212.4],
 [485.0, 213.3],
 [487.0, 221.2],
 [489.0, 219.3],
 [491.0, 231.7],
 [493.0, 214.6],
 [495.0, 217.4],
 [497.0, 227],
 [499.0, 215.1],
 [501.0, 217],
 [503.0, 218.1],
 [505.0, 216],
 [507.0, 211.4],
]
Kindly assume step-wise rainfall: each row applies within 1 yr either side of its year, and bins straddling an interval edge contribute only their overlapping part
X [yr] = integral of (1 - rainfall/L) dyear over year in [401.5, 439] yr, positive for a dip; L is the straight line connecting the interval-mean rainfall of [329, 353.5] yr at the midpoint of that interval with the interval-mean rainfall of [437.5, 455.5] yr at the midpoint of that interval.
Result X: 3.4 yr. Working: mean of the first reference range 152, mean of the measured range 167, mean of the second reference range 196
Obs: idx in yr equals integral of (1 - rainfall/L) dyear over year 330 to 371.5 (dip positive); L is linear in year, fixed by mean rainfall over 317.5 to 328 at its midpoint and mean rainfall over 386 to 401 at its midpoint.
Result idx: 6.9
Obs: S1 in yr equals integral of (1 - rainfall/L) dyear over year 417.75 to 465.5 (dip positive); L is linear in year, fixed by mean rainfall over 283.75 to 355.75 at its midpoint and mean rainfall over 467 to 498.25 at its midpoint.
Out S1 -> 8.6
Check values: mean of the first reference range 187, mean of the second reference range 218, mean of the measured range 173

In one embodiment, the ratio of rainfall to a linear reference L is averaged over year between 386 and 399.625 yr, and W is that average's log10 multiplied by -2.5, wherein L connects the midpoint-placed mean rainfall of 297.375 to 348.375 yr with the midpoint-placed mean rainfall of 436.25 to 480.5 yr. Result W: -0.099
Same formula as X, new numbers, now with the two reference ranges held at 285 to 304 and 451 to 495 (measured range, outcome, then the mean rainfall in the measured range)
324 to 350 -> 5.6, 152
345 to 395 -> -2.8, 212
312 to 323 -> -1.8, 222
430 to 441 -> 4.5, 125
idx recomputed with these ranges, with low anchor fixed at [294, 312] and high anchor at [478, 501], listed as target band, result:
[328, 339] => 4.0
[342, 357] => 2.8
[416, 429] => 4.2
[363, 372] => 0.2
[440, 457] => 1.2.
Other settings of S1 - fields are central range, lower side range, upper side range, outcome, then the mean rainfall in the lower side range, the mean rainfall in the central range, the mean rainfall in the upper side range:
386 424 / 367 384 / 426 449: -4.7 yr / 221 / 208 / 146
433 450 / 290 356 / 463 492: 3.4 yr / 189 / 169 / 219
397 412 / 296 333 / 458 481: -0.3 yr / 213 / 220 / 218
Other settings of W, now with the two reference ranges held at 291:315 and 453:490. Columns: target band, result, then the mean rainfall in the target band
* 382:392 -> -0.01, 218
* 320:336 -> 0.19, 179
